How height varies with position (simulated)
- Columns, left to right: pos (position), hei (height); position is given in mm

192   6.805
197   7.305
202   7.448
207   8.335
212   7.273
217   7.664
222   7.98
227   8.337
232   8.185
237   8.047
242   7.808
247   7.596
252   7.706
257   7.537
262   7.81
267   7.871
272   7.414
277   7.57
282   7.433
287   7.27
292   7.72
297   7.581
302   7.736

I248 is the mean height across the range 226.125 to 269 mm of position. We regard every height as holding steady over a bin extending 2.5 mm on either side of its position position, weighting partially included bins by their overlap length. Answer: 7.86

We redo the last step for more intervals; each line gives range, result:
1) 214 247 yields 7.96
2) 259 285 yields 7.61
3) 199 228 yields 7.8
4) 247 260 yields 7.62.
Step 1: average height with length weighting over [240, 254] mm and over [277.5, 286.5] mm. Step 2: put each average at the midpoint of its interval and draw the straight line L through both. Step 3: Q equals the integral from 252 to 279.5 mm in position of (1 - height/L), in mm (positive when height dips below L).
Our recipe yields -0.33 mm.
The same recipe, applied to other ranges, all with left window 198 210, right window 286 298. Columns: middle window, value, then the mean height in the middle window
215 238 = -1.0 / 8.05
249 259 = 0.0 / 7.62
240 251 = 0.0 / 7.7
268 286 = 0.2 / 7.49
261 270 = -0.2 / 7.82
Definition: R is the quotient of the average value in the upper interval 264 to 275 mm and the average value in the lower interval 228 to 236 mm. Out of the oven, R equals 0.93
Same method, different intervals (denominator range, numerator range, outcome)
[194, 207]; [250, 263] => 1.02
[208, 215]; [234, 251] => 1.04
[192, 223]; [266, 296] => 0.99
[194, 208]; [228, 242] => 1.06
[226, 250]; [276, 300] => 0.94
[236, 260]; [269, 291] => 0.97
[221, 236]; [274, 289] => 0.91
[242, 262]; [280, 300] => 0.98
